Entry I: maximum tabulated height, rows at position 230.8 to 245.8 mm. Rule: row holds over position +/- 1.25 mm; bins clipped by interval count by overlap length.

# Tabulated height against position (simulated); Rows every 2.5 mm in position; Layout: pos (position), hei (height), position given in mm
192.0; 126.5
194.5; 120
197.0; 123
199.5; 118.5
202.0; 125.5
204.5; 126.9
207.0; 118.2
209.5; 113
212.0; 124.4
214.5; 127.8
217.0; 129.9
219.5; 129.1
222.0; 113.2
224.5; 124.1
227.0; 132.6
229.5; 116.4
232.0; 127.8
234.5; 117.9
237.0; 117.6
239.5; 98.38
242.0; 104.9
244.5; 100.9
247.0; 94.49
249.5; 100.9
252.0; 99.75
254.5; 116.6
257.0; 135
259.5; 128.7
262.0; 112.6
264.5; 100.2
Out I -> 127.8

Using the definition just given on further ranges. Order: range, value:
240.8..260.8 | 135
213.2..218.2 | 129.9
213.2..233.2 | 132.6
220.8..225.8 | 124.1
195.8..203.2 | 125.5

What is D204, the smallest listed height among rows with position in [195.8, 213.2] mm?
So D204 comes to 113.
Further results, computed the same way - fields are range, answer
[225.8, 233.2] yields 116.4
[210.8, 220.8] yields 124.4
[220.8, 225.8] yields 113.2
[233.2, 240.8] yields 98.38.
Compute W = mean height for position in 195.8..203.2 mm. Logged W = 122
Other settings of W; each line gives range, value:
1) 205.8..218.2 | 123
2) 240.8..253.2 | 100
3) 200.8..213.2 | 122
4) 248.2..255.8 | 106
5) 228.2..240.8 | 116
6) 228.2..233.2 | 122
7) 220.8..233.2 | 123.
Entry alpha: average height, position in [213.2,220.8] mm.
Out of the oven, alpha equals 129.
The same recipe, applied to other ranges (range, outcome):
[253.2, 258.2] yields 125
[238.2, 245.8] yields 101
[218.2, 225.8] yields 122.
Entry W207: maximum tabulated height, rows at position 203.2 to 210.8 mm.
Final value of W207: 126.9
